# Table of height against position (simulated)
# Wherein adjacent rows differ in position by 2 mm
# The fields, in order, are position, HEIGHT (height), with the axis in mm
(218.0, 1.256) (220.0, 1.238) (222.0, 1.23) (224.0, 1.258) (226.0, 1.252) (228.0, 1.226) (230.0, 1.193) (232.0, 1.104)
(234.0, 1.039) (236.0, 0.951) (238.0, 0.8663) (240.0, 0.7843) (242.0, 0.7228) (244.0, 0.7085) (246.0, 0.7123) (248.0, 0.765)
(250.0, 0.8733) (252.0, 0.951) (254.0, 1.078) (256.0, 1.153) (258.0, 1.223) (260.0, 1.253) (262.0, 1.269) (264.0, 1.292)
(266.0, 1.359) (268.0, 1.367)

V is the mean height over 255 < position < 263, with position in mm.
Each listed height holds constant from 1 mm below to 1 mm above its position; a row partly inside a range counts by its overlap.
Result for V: 1.22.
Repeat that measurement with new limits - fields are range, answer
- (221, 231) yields 1.23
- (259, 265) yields 1.27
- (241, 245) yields 0.716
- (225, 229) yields 1.24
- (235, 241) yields 0.867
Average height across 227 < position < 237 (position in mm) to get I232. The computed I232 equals 1.1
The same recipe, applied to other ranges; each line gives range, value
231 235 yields 1.07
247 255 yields 0.917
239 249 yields 0.739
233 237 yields 0.995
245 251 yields 0.784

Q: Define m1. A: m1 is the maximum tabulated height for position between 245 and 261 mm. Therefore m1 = 1.253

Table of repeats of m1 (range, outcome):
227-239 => 1.226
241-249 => 0.765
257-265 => 1.292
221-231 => 1.258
